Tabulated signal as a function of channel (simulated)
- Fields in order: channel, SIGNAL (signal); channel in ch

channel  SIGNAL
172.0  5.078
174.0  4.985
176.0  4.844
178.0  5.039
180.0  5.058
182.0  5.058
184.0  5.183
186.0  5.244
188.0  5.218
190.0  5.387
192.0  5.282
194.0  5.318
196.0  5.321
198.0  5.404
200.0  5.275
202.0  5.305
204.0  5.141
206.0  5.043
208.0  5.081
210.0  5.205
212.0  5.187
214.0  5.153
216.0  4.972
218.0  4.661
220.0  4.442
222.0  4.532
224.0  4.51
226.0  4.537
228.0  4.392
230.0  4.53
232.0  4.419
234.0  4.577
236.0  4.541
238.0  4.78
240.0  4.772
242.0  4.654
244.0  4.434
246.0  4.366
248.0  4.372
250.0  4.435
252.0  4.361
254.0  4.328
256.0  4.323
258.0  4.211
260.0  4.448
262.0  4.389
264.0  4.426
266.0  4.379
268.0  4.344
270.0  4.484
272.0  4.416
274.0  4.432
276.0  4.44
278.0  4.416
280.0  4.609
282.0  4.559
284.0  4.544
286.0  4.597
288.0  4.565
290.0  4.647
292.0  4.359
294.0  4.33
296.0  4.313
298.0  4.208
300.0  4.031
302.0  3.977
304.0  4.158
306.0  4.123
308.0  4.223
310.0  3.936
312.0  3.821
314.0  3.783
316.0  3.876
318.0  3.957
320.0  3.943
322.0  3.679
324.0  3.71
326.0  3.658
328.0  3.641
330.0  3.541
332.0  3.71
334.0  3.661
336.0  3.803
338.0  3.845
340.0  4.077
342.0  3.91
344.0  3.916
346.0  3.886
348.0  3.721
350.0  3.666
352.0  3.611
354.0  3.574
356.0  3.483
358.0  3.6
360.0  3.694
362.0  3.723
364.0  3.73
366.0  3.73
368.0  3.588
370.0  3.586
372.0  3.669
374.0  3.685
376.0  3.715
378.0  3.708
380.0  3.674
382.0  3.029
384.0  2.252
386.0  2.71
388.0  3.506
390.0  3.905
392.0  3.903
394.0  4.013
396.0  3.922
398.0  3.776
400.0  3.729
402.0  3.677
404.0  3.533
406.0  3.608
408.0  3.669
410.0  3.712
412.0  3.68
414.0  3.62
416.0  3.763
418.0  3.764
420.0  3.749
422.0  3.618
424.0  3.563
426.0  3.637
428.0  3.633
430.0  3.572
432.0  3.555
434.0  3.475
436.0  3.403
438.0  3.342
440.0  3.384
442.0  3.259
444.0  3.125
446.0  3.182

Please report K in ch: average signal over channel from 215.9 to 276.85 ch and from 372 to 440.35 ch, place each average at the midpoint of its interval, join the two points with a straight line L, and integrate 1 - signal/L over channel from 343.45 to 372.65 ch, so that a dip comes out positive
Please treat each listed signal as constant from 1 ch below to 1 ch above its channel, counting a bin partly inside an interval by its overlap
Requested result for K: 1.3 ch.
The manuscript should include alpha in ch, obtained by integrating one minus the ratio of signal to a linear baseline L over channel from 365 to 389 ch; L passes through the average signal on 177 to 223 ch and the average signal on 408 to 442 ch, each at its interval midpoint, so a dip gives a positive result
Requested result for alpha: 3.12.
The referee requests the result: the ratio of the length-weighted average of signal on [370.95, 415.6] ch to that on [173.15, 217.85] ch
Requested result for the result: 0.7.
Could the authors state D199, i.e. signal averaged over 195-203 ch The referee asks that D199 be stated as 5.33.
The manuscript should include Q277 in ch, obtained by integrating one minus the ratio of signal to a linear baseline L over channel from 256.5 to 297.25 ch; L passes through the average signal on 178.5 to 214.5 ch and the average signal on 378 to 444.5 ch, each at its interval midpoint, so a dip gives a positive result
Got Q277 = 1.3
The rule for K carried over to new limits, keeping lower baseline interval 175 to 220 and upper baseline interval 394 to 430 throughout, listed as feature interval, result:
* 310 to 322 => 1.3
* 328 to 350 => 2.0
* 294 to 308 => 0.9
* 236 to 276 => 2.5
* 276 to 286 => 0.1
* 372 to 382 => 0.8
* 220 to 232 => 1.1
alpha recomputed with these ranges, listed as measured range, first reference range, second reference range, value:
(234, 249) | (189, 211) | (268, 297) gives 0.9 ch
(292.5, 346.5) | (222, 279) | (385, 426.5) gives 2.5 ch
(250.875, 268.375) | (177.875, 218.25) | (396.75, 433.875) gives 1.4 ch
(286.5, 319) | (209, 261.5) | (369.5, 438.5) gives 0.3 ch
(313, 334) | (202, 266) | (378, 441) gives 1.7 ch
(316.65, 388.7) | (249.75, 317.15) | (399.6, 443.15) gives 5.8 ch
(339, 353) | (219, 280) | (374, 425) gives 0.3 ch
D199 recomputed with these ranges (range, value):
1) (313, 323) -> 3.85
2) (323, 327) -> 3.68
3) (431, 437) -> 3.48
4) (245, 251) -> 4.39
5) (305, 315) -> 3.98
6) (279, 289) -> 4.57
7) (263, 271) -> 4.41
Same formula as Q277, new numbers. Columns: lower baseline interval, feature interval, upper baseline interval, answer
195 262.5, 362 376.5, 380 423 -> 0.4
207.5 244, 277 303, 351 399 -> -1.1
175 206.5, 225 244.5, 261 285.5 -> 0.9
